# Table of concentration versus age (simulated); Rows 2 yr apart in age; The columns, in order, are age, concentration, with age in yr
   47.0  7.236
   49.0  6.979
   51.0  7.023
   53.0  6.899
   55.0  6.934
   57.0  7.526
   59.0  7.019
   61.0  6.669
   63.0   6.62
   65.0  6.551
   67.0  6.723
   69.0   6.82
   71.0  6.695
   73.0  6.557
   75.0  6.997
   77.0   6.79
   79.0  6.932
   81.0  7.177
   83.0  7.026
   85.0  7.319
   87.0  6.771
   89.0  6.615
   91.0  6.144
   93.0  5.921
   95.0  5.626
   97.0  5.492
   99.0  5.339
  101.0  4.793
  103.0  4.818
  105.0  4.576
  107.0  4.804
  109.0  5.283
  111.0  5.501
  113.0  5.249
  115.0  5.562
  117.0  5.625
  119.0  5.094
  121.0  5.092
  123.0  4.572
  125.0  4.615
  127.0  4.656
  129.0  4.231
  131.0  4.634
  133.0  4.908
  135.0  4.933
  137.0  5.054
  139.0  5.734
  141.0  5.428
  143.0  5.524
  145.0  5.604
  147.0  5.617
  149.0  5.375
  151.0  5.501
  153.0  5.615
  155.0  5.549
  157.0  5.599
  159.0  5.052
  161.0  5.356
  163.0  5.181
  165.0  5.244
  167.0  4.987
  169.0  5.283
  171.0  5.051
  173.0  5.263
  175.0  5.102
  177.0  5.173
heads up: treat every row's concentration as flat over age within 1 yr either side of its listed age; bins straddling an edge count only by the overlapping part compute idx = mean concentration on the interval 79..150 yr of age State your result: 5.47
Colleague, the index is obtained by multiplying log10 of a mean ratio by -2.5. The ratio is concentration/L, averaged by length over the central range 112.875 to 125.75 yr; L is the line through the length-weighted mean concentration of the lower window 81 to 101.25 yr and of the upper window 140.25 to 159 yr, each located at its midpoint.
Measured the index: 0.15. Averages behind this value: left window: 6.21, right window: 5.51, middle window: 5.12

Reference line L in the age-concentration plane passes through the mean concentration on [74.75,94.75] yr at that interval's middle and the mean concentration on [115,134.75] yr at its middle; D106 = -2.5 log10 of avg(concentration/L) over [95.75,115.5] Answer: 0.12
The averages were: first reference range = 6.72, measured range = 5.14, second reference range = 4.87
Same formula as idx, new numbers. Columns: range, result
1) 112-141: 5.01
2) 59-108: 6.26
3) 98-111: 4.98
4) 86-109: 5.53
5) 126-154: 5.2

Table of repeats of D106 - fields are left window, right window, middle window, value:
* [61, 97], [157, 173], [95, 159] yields 0.12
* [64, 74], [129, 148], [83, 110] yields 0.07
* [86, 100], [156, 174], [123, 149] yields 0.09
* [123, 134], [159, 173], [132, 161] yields -0.11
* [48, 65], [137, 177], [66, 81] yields -0.02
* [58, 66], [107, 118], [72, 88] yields -0.12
